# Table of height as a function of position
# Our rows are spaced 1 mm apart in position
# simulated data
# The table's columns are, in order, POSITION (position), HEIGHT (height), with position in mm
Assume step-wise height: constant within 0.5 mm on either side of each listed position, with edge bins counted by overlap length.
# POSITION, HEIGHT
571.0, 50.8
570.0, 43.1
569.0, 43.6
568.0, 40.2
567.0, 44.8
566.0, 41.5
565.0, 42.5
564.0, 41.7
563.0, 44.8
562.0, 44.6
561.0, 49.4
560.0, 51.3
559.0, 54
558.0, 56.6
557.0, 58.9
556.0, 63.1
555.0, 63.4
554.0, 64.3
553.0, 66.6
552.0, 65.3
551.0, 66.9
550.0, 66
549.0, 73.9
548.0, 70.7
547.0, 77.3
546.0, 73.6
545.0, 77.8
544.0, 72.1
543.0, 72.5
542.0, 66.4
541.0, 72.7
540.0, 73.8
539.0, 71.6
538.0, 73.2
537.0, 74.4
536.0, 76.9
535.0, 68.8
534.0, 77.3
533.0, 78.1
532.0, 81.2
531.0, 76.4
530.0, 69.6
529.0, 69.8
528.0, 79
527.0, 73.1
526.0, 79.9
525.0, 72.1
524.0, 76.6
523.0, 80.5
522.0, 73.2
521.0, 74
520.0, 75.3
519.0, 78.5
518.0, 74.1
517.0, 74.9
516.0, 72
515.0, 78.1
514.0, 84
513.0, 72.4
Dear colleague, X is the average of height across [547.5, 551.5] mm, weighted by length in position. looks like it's 69.4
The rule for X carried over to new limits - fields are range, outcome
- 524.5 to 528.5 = 76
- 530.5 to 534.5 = 78.2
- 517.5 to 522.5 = 75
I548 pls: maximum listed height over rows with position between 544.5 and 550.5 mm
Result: 77.8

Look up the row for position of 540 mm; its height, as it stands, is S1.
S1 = 73.8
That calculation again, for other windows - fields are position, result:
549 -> 73.9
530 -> 69.6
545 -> 77.8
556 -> 63.1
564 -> 41.7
